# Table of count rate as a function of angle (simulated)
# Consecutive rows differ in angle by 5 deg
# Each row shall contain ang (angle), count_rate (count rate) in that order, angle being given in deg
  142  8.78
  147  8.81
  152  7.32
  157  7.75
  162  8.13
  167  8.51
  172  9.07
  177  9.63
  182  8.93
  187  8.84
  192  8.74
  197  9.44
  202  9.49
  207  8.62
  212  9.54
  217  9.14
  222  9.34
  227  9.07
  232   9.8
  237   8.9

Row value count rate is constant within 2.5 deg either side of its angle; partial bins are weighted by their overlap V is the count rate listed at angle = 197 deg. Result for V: 9.44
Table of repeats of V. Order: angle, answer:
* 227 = 9.07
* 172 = 9.07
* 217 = 9.14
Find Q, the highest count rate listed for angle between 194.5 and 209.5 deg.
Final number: 9.49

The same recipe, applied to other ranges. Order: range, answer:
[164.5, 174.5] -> 9.07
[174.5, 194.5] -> 9.63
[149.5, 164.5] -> 8.13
